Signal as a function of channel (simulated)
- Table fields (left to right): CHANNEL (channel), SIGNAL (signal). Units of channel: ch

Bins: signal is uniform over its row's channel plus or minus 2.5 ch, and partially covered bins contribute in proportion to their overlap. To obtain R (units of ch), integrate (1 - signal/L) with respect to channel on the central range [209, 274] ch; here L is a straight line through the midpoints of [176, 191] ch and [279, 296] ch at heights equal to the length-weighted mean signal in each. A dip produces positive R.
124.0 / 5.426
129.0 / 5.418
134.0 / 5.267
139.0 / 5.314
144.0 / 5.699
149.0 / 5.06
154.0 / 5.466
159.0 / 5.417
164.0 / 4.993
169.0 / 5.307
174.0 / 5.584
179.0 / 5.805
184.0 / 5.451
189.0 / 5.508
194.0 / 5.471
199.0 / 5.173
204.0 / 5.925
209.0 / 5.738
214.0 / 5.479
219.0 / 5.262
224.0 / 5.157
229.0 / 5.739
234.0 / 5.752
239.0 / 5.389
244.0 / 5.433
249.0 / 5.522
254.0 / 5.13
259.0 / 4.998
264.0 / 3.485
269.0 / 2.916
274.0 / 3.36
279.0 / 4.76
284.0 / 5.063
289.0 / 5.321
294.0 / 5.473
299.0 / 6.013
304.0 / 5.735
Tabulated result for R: 4.8 ch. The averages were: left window 5.59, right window 5.2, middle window 4.99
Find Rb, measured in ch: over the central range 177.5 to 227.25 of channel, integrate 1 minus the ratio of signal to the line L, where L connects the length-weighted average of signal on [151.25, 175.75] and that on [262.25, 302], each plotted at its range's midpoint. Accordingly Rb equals -3.9 ch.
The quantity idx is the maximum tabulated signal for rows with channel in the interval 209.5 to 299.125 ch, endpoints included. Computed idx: 6.013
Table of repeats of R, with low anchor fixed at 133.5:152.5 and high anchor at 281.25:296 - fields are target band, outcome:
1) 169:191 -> -0.9 ch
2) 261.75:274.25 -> 4.9 ch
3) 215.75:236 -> -0.6 ch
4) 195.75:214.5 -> -1.0 ch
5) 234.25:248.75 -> -0.5 ch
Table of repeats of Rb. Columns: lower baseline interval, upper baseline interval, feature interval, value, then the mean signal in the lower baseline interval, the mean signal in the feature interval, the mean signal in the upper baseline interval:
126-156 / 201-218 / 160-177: 0.5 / 5.37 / 5.32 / 5.66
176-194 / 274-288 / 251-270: 2.4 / 5.57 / 4.26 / 4.68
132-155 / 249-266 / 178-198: -1.6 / 5.36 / 5.51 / 4.71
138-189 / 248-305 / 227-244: -2.0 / 5.42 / 5.59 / 4.77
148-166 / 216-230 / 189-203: -0.3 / 5.26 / 5.42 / 5.35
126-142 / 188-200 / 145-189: -0.2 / 5.35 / 5.4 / 5.39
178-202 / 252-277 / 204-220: -1.8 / 5.47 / 5.58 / 3.97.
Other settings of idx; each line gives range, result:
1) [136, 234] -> 5.925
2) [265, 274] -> 3.36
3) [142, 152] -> 5.699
